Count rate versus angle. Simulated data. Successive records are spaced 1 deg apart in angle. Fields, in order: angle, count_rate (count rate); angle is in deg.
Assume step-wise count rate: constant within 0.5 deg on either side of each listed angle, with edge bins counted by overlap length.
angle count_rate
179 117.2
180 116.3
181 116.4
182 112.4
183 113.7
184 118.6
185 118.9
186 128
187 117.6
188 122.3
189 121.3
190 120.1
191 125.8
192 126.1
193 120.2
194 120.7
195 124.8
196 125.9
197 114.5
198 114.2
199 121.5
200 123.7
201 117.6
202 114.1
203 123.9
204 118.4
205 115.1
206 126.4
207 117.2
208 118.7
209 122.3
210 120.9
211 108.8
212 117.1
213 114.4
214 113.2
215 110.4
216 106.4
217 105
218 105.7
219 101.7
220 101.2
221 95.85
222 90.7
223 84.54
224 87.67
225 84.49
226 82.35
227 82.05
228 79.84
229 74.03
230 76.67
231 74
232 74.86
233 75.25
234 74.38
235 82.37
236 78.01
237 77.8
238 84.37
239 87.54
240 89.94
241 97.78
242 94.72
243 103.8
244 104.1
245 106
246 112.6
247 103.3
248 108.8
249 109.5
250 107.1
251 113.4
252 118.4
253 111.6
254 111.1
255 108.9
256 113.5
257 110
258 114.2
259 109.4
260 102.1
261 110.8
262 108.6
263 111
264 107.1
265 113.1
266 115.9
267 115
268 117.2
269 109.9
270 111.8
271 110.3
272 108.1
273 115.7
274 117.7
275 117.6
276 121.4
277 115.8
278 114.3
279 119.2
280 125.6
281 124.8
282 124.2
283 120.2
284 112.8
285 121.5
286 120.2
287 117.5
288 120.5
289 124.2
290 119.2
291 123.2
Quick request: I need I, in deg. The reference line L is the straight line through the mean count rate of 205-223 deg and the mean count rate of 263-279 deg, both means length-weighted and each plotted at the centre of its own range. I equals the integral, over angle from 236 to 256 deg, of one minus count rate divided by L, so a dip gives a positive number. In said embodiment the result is 1.8 deg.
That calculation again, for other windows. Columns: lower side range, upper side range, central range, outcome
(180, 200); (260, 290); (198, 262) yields 8.7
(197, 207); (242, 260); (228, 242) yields 3.9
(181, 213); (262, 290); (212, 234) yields 5.0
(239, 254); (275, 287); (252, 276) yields 0.1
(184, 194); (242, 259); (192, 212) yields 0.0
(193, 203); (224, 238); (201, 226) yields -1.8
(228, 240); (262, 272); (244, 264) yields -2.3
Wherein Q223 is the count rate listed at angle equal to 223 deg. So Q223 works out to 84.54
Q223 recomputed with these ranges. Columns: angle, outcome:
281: 124.8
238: 84.37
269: 109.9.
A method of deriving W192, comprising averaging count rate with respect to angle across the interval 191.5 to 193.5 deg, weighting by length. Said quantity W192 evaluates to 123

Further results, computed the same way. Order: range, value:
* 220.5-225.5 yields 88.7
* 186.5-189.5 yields 120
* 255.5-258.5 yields 113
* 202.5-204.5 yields 121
